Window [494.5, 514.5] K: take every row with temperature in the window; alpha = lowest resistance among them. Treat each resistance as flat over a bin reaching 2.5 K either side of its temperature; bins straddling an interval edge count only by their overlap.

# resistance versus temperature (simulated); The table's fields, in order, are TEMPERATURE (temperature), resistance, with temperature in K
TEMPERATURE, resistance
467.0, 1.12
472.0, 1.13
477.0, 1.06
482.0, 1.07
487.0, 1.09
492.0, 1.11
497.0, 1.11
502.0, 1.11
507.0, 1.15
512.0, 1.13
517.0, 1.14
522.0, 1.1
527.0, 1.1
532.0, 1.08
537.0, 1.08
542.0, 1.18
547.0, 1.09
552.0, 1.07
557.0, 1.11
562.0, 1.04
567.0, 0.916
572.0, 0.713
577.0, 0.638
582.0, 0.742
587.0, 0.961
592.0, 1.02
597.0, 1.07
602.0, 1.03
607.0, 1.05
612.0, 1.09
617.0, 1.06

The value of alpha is 1.11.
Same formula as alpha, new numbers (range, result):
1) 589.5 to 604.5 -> 1.02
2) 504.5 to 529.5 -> 1.1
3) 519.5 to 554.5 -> 1.07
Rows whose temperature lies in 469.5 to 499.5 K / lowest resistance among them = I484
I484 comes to 1.06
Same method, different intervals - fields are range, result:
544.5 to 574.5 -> 0.713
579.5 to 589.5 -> 0.742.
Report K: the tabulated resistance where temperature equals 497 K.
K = 1.11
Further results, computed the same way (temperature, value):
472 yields 1.13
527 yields 1.1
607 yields 1.05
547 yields 1.09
